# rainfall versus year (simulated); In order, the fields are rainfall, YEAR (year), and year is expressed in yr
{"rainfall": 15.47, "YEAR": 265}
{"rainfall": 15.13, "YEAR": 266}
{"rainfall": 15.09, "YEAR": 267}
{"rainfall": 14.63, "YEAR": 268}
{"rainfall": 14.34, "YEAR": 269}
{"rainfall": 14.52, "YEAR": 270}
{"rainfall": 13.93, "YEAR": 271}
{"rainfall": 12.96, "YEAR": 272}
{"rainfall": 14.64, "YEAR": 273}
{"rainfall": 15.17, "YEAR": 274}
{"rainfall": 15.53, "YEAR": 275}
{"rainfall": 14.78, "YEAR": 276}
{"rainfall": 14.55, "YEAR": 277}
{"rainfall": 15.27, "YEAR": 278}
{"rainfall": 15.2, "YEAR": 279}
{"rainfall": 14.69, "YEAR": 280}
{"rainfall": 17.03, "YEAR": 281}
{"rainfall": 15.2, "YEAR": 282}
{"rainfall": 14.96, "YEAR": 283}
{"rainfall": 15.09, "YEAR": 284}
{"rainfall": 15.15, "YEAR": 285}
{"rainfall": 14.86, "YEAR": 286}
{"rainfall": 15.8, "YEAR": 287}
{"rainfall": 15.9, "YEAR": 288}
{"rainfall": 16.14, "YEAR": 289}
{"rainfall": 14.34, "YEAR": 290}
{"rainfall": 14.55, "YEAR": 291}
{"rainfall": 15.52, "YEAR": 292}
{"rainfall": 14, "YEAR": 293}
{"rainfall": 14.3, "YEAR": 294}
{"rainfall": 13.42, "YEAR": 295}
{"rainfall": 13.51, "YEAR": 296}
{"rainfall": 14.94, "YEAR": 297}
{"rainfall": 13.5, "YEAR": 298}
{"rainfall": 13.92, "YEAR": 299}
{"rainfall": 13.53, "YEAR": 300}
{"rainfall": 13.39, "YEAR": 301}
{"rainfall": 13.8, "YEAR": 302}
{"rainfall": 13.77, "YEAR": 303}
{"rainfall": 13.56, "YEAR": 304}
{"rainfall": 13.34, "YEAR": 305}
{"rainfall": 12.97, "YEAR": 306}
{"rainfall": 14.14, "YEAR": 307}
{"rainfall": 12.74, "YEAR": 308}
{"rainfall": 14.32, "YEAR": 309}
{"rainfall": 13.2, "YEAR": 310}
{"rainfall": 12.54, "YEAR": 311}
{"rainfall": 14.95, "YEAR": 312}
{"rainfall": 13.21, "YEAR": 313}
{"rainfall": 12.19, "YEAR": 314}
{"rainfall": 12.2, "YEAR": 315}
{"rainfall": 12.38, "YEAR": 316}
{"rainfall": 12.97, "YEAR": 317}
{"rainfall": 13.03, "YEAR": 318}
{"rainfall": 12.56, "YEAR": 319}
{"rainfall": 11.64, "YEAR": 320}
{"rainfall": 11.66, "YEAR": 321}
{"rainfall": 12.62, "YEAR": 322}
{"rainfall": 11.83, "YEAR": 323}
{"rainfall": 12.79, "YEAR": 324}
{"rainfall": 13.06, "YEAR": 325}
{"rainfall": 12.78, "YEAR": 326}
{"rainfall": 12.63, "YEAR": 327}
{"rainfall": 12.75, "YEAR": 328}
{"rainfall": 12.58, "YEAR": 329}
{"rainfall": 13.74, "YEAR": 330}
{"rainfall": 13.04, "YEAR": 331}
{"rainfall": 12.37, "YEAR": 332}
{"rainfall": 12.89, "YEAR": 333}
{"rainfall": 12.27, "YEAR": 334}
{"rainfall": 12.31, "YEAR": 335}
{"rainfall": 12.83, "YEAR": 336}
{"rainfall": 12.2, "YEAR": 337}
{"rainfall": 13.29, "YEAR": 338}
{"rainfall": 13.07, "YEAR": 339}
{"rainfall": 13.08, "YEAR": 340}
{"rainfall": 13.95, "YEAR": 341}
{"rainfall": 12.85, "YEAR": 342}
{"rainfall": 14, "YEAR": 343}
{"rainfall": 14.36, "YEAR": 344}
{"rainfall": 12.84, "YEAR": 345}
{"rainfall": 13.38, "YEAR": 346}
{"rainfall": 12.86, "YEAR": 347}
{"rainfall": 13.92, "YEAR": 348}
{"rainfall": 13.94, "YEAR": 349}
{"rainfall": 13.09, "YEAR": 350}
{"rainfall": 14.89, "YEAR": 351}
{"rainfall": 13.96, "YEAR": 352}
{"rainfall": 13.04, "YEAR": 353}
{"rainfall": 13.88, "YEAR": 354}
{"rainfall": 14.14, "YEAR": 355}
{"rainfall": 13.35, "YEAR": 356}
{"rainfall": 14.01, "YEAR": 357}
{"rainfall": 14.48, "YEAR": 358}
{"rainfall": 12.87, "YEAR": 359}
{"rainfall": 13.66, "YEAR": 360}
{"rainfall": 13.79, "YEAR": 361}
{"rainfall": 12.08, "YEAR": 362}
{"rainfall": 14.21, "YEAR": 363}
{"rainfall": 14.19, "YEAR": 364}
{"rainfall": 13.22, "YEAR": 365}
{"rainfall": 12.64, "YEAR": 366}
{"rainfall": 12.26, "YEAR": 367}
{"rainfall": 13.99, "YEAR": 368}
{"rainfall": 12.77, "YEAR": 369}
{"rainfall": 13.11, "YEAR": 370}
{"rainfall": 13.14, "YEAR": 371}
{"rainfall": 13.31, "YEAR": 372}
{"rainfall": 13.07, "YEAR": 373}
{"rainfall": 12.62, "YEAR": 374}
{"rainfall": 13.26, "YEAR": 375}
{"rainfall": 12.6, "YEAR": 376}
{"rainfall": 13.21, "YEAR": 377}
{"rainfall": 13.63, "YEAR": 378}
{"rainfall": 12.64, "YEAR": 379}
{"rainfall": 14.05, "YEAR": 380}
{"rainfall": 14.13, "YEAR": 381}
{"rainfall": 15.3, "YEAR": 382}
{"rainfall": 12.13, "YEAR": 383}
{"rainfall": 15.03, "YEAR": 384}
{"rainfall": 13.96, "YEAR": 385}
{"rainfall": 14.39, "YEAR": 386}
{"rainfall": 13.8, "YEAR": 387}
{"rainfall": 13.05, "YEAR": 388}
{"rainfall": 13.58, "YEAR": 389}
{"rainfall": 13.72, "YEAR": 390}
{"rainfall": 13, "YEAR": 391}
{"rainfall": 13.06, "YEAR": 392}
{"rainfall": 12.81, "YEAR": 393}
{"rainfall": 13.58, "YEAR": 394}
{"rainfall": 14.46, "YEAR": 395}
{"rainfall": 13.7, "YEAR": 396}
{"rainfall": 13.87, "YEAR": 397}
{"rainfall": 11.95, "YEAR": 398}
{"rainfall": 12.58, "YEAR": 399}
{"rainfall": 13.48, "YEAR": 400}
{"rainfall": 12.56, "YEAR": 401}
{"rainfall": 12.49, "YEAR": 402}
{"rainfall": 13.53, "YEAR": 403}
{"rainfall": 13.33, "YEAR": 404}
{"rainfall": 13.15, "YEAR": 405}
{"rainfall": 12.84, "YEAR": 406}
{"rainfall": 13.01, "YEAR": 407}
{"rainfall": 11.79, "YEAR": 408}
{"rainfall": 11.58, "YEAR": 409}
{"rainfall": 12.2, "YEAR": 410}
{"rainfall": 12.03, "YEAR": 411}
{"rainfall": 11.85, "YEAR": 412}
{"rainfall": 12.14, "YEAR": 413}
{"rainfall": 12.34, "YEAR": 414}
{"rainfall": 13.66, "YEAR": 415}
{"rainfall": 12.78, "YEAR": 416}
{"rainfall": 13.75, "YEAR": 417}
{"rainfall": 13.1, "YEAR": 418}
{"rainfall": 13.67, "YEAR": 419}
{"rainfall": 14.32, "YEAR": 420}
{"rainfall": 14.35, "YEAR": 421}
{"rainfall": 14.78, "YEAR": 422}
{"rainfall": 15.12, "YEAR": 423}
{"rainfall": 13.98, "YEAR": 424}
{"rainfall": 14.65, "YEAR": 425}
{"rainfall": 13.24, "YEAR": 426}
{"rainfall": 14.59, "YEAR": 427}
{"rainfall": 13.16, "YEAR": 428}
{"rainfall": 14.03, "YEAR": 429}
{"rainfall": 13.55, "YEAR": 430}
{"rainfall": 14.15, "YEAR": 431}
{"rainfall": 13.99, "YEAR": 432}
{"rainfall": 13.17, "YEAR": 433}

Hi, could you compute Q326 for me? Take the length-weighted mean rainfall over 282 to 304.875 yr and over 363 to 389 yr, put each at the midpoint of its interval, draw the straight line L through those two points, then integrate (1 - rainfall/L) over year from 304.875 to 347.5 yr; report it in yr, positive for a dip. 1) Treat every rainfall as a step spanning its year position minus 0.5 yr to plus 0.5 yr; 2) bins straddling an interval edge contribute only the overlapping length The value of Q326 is 3.4 yr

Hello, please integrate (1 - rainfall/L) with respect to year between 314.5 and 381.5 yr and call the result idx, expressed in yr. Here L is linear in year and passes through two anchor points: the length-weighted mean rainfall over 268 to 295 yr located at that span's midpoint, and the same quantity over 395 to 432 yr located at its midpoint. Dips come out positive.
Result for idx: 4.50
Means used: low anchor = 14.9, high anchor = 13.3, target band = 13.1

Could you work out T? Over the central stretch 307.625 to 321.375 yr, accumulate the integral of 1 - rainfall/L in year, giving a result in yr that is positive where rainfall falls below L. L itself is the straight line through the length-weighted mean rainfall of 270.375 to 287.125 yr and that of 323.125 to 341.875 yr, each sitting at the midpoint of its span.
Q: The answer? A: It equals 0.7 yr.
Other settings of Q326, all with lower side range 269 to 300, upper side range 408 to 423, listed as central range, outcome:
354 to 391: 0.4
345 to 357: 0.2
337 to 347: 0.5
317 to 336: 2.2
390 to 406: 0.1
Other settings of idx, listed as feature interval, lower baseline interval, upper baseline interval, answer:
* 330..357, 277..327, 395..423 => 0.43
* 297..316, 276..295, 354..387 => 1.65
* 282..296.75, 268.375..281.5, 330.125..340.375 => -0.53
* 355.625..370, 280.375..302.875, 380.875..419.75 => 0.31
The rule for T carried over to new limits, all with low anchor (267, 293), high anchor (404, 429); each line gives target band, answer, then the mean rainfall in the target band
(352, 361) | 0.2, 13.7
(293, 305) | 0.8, 13.8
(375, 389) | 0.0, 13.7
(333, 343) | 0.9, 12.9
